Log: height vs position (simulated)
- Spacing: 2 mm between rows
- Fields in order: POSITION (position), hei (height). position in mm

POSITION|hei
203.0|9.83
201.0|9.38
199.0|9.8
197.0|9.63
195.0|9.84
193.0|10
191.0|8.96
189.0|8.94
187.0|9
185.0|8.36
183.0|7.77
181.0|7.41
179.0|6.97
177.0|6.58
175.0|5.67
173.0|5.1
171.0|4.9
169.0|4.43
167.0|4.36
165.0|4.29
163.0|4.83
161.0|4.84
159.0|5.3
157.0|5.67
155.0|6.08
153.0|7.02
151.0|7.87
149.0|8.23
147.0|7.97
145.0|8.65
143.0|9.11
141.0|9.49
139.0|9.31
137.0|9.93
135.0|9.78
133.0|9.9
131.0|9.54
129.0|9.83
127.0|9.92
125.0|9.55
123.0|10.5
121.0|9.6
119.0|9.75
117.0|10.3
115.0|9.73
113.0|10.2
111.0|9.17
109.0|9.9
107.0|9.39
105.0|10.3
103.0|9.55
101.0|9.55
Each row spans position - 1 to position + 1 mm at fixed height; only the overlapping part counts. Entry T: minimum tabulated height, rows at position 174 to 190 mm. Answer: 5.67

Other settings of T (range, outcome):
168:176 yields 4.43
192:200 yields 9.63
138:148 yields 7.97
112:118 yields 9.73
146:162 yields 4.84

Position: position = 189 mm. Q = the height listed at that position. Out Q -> 8.94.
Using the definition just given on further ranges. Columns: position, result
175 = 5.67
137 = 9.93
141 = 9.49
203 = 9.83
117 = 10.3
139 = 9.31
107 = 9.39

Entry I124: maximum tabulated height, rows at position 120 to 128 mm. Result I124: 10.5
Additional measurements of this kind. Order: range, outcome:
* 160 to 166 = 4.84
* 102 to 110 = 10.3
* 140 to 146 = 9.49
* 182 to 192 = 9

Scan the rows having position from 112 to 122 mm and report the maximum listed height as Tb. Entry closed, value 10.3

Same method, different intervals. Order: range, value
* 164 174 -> 5.1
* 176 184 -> 7.77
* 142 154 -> 9.11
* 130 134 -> 9.9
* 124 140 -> 9.93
